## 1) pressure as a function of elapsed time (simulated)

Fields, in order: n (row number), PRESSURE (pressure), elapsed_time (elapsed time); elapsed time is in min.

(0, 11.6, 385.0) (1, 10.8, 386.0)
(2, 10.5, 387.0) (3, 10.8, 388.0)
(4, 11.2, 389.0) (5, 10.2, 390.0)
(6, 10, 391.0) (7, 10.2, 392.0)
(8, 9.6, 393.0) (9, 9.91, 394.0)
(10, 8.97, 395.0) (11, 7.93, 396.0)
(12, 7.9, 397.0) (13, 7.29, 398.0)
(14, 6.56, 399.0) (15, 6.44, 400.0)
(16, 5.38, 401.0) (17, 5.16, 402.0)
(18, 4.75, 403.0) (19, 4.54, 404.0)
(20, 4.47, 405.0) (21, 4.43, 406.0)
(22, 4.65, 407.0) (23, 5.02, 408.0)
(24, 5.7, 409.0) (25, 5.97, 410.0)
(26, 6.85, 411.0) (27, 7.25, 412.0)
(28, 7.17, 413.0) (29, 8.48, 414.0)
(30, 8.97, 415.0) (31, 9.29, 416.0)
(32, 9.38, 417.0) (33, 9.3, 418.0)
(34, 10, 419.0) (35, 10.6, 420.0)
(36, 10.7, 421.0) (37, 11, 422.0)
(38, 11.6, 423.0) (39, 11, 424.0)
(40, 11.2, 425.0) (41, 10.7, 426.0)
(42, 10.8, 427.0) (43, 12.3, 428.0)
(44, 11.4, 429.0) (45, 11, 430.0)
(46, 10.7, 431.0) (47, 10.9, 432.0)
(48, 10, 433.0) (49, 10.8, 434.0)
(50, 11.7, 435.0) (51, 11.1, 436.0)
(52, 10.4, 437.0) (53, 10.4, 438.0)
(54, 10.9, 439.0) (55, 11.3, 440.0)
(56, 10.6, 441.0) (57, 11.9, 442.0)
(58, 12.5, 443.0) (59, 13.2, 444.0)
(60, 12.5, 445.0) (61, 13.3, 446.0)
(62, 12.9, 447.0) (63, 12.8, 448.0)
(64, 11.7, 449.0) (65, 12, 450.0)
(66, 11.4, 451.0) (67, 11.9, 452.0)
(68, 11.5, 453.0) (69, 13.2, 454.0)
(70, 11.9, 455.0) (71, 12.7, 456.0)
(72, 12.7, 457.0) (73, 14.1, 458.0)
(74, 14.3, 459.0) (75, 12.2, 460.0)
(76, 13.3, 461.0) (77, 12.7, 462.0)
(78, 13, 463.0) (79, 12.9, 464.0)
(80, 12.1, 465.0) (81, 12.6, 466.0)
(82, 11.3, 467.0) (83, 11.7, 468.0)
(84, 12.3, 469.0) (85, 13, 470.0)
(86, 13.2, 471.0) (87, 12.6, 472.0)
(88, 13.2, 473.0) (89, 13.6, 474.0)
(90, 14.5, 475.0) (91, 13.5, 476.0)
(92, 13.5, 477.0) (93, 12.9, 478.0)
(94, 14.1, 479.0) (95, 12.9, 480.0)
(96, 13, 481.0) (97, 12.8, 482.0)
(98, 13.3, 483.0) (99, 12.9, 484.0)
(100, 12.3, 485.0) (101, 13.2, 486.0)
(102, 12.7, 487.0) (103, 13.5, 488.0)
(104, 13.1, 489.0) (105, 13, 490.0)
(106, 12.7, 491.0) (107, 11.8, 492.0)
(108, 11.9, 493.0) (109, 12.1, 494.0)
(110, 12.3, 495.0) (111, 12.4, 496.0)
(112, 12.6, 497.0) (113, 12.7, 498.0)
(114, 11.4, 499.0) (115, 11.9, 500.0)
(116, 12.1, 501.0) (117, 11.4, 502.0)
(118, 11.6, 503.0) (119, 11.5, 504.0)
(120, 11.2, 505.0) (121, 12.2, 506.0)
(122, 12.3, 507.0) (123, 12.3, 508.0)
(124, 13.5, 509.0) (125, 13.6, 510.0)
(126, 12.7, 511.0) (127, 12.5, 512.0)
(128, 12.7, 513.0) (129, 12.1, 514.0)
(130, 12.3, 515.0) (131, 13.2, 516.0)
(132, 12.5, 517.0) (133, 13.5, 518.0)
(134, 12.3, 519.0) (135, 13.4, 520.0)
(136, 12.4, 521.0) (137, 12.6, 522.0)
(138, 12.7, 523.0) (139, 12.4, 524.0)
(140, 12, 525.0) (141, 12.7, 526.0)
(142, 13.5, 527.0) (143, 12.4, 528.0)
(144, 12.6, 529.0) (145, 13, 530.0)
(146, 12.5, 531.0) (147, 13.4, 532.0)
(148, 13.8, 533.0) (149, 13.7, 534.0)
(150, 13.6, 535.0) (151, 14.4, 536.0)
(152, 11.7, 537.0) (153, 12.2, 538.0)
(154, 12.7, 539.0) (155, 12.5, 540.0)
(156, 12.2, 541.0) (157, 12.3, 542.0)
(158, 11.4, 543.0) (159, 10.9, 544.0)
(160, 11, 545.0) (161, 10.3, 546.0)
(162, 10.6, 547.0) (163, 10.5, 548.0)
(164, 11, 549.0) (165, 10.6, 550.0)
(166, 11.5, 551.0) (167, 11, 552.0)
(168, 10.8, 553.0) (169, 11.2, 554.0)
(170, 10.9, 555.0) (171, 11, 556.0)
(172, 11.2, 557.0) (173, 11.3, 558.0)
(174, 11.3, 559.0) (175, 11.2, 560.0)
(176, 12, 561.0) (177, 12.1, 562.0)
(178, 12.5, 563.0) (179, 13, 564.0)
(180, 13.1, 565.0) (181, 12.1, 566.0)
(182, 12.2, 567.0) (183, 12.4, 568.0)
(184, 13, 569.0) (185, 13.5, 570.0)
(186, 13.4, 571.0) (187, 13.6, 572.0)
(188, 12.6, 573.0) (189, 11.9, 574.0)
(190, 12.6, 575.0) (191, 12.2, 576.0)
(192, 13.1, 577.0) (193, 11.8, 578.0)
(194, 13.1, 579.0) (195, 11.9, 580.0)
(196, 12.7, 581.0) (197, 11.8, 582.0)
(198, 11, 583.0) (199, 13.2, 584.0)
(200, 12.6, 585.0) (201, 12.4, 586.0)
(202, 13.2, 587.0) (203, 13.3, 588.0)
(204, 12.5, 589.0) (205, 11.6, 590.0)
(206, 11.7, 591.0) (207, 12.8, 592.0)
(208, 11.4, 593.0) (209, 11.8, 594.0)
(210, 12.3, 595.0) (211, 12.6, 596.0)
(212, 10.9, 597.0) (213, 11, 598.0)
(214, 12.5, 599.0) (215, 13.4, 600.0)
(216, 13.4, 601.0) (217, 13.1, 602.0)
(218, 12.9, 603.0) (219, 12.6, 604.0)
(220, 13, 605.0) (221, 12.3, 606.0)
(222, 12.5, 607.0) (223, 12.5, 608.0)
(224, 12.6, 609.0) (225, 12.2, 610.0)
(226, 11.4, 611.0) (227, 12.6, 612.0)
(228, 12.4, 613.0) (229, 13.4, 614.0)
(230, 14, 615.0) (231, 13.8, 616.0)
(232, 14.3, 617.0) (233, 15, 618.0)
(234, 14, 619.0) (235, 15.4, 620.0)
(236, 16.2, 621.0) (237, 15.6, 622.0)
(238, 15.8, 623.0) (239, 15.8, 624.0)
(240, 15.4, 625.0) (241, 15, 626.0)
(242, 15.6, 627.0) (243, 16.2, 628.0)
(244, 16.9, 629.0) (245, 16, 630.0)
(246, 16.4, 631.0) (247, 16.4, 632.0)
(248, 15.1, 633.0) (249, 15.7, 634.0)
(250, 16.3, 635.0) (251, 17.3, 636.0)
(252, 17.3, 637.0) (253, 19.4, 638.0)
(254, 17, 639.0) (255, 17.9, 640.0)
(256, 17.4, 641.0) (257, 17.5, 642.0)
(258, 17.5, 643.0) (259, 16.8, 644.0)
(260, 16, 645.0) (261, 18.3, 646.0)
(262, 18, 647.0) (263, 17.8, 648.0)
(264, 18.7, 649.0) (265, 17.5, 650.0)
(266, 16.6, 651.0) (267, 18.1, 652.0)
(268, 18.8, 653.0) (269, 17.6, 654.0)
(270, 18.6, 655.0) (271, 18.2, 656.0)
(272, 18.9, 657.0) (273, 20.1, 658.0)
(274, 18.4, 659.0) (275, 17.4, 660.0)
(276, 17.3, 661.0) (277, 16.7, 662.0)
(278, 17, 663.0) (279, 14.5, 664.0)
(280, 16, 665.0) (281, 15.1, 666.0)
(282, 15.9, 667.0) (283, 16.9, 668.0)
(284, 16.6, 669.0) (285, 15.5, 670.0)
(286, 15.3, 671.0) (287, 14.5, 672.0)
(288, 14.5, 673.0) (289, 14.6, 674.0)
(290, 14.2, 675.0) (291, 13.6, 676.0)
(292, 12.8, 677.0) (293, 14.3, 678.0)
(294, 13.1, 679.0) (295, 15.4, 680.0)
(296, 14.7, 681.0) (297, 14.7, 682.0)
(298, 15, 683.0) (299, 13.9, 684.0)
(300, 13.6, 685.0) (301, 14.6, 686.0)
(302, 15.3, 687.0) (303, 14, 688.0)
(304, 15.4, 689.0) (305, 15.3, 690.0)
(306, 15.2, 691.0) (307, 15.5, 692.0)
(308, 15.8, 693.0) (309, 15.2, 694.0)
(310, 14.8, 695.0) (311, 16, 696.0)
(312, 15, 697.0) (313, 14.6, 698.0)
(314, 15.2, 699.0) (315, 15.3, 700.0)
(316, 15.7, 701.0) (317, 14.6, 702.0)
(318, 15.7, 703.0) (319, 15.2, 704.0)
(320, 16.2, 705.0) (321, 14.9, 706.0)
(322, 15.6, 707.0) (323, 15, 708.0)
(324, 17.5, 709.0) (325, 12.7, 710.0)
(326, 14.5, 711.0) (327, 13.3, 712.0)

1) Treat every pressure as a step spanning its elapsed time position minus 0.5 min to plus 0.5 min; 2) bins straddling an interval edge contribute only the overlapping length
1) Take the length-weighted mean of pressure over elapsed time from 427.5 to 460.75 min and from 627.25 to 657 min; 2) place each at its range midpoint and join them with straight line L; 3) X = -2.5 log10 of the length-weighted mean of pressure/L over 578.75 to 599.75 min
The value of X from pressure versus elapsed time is 0.284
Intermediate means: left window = 11.9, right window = 17.3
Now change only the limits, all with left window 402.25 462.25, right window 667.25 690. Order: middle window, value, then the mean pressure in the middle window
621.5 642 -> -0.186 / 16.5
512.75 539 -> -0.074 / 12.8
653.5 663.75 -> -0.243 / 17.9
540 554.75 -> 0.114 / 11.1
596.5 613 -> 0.080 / 12.4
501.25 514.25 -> -0.055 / 12.3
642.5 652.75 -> -0.235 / 17.6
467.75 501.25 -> -0.140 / 12.8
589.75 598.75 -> 0.120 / 11.8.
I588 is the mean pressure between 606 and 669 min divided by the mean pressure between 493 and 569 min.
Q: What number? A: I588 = 1.3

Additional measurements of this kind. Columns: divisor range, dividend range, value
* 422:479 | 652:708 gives 1.29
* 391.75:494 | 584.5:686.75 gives 1.39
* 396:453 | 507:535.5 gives 1.35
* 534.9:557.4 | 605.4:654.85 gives 1.37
